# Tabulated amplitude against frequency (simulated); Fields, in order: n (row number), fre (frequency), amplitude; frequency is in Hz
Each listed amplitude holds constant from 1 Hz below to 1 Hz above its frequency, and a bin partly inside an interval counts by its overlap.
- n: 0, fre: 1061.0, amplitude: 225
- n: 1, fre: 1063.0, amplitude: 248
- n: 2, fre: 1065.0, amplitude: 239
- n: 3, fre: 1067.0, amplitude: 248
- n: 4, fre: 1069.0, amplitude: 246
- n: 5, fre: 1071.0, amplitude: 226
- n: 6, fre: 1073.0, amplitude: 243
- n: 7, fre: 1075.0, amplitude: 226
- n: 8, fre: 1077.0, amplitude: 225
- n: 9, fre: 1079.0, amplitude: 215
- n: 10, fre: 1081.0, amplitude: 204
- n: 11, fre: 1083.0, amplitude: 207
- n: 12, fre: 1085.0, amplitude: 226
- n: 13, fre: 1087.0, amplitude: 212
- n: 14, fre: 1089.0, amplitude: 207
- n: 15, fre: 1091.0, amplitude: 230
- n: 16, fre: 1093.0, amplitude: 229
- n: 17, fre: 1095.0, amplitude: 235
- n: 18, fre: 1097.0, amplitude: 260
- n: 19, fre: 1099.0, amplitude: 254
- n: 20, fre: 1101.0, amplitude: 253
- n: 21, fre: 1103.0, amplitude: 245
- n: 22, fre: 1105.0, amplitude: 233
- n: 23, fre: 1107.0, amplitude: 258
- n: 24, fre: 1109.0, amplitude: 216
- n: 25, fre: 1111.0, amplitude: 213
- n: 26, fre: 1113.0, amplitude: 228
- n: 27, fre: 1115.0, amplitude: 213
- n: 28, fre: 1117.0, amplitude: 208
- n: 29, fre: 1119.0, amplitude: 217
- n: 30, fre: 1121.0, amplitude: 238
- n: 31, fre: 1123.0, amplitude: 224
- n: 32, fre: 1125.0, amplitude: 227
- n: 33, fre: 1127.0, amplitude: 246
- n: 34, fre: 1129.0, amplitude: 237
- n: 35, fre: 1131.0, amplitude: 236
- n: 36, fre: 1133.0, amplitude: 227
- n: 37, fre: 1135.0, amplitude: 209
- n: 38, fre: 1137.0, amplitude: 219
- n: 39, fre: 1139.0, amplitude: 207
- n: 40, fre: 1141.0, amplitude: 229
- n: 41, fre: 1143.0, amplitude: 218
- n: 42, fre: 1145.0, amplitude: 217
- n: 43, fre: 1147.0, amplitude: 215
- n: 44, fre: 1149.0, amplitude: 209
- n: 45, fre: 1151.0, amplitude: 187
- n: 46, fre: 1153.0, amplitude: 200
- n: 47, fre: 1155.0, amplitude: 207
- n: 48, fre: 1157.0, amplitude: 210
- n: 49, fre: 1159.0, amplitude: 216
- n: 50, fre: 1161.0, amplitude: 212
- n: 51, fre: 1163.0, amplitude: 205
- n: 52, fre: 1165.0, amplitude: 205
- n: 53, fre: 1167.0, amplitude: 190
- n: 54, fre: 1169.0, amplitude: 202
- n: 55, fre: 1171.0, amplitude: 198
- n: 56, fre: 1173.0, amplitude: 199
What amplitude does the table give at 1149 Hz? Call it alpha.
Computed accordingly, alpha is 209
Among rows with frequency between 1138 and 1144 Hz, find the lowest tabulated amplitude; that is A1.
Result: 207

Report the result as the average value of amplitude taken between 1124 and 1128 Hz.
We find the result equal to 236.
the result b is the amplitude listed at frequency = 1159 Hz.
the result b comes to 216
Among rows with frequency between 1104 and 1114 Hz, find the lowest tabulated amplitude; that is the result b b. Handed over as 213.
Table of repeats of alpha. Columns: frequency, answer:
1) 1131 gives 236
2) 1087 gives 212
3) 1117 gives 208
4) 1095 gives 235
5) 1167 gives 190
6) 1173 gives 199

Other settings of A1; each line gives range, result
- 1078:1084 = 204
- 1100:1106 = 233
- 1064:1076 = 226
